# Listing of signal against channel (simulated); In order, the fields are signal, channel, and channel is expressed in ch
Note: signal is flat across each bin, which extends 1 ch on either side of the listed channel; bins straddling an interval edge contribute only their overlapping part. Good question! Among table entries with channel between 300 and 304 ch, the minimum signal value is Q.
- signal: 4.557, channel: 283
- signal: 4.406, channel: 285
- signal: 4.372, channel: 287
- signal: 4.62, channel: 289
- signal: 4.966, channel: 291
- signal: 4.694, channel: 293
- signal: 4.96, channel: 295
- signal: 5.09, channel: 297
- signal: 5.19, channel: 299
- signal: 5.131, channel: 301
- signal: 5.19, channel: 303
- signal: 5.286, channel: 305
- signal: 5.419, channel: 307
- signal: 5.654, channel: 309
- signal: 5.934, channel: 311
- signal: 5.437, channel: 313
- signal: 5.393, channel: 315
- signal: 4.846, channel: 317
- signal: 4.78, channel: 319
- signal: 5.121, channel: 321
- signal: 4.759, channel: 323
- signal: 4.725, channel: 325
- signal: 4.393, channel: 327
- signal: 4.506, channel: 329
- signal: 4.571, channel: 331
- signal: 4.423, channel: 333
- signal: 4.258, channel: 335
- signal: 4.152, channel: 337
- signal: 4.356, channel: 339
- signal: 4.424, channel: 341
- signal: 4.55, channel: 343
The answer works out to 5.131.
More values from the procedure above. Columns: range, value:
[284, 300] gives 4.372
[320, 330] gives 4.393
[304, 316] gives 5.286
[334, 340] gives 4.152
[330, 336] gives 4.258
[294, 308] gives 4.96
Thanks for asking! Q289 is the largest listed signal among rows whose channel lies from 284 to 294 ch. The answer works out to 4.966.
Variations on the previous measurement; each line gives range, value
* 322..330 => 4.759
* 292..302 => 5.19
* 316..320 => 4.846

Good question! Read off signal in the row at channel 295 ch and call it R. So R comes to 4.96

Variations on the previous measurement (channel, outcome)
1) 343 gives 4.55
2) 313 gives 5.437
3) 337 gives 4.152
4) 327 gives 4.393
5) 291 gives 4.966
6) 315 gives 5.393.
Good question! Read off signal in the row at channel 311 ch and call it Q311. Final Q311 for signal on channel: 5.934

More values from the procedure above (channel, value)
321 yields 5.121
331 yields 4.571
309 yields 5.654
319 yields 4.78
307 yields 5.419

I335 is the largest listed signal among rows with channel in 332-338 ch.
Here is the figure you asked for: 4.423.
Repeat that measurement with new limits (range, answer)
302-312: 5.934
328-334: 4.571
